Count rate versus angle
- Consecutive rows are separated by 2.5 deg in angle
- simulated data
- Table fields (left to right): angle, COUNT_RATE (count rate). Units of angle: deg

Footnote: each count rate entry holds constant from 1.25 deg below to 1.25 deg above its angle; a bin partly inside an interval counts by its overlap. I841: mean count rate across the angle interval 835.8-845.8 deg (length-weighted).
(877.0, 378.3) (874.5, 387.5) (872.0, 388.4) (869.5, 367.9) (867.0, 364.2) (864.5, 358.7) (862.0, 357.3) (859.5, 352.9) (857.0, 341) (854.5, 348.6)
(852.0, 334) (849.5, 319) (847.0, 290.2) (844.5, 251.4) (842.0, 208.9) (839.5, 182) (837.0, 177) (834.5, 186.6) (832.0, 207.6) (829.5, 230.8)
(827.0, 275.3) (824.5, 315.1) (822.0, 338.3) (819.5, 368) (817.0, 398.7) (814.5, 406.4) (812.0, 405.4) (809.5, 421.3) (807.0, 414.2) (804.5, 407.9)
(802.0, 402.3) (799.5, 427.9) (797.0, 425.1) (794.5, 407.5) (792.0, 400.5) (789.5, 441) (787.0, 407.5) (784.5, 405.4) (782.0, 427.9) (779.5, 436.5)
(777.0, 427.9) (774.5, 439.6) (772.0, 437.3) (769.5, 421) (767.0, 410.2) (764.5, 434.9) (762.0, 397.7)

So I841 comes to 205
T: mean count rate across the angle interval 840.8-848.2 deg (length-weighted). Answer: 250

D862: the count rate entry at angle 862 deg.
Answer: 357.3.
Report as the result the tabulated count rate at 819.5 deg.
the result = 368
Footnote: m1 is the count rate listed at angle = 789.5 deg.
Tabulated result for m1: 441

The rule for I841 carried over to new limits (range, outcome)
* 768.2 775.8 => 432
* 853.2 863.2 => 350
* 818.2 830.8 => 305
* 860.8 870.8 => 362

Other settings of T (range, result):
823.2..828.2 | 296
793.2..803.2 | 416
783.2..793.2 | 414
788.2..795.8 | 416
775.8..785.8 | 424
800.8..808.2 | 408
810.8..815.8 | 406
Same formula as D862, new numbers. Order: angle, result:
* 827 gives 275.3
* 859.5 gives 352.9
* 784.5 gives 405.4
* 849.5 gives 319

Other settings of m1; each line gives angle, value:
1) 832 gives 207.6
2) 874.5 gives 387.5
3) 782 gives 427.9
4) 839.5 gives 182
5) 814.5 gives 406.4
